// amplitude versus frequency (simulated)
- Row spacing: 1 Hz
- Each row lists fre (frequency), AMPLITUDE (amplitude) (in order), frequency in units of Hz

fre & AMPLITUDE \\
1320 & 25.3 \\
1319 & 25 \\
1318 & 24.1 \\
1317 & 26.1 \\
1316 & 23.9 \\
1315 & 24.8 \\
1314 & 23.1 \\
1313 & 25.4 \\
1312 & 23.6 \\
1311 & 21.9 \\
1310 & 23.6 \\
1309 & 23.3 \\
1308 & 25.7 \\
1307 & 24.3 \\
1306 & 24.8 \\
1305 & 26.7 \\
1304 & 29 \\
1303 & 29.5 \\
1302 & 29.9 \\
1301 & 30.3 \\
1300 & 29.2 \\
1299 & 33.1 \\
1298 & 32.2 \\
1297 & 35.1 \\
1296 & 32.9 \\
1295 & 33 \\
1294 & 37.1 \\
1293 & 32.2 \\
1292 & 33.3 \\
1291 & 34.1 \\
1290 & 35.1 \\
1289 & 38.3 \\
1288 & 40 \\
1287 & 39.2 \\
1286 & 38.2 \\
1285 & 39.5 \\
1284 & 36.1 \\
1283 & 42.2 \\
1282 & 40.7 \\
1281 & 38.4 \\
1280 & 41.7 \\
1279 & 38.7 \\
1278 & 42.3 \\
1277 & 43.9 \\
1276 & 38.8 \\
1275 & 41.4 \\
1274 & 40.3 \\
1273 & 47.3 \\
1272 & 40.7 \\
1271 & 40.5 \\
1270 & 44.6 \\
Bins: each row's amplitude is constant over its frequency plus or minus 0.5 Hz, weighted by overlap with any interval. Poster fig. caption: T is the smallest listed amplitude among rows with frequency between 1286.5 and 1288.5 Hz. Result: 39.2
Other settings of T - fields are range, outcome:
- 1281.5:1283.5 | 40.7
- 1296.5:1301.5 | 29.2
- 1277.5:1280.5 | 38.7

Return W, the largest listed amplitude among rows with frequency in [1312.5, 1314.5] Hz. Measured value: 25.4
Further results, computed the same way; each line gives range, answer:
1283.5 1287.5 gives 39.5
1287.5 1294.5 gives 40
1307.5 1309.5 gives 25.7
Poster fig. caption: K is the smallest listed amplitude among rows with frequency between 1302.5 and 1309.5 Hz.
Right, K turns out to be 23.3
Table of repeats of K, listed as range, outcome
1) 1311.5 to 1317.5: 23.1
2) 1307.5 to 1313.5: 21.9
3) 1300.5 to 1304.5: 29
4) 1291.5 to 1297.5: 32.2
